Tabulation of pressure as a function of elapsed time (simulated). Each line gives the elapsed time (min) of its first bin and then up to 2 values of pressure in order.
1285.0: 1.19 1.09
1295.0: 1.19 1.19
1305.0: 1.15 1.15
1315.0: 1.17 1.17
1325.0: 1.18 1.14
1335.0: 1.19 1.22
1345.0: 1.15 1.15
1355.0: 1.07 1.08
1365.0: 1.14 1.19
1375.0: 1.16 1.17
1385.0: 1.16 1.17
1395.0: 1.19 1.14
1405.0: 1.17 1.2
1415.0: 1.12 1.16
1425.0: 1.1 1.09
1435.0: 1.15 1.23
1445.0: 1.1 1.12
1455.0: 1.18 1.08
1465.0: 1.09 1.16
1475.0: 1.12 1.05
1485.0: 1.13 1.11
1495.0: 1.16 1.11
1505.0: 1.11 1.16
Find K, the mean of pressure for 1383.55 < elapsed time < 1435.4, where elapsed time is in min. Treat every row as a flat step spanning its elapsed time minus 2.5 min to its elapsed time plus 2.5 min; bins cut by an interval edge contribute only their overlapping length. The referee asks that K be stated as 1.15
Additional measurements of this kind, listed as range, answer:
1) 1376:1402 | 1.17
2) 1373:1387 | 1.16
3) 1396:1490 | 1.13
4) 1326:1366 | 1.14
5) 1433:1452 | 1.15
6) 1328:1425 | 1.15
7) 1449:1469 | 1.12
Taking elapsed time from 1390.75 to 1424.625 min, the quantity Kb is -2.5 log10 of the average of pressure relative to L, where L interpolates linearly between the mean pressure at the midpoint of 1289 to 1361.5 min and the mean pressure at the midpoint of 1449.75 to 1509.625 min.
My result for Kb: -0.022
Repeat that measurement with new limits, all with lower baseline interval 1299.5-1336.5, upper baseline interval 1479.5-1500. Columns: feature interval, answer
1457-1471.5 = 0.02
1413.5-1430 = 0.01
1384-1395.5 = -0.02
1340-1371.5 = 0.02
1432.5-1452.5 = -0.02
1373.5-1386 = -0.01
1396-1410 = -0.02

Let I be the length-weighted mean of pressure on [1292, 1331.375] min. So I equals 1.17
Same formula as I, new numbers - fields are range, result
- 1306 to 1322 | 1.16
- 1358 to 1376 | 1.14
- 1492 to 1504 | 1.13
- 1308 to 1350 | 1.17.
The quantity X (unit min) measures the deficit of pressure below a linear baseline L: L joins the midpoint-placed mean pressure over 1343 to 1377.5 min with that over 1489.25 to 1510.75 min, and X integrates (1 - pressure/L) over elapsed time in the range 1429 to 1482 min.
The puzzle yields 0.2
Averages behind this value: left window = 1.13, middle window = 1.13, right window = 1.13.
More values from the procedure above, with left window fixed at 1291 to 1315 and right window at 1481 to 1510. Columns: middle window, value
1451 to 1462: 0.0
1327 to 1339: -0.1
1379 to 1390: -0.2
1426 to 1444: -0.2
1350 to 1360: 0.5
